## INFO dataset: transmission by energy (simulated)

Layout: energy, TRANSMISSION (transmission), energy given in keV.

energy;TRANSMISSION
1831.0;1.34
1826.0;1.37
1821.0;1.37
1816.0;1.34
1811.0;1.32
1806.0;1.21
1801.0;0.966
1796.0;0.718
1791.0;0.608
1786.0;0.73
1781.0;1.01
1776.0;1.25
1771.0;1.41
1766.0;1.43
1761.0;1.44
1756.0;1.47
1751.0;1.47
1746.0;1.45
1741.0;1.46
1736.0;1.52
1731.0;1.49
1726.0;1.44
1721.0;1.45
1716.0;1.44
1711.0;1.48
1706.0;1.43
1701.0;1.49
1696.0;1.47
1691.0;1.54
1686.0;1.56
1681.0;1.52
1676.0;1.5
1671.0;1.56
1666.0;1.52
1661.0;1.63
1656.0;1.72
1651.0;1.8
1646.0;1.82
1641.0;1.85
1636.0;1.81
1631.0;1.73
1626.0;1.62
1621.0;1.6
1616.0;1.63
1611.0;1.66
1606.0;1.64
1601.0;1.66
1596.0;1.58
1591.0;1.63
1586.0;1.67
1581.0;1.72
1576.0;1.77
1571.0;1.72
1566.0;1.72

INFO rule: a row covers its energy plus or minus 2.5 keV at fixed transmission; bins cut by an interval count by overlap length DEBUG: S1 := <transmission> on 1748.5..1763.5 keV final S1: 1.46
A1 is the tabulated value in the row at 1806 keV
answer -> 1.21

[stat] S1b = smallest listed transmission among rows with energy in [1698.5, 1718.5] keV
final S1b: 1.43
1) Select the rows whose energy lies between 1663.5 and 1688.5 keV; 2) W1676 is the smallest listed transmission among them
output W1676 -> 1.5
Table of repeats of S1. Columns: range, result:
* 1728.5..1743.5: 1.49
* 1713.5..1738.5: 1.47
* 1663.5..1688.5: 1.53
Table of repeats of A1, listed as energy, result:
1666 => 1.52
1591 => 1.63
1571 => 1.72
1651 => 1.8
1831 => 1.34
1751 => 1.47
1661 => 1.63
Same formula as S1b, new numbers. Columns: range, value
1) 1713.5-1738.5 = 1.44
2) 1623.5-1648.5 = 1.62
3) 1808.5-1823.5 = 1.32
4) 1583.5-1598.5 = 1.58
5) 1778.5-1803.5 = 0.608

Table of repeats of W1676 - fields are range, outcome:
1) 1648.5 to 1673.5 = 1.52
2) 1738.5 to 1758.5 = 1.45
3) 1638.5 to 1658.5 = 1.72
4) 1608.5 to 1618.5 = 1.63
